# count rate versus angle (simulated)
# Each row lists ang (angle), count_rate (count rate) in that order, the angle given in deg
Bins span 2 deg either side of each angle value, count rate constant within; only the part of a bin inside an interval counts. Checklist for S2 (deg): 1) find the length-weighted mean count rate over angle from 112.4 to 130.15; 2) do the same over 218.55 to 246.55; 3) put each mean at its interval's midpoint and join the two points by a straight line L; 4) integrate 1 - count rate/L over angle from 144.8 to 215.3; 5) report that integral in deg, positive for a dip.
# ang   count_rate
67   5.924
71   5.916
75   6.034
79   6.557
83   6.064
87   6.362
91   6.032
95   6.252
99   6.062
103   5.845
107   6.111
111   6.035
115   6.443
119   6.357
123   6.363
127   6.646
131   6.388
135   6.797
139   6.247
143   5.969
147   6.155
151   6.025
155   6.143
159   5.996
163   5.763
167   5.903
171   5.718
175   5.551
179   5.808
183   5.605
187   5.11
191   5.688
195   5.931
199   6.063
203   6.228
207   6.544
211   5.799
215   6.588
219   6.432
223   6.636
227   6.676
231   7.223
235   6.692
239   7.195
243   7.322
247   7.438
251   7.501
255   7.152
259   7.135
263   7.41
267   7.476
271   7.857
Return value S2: 8.3 deg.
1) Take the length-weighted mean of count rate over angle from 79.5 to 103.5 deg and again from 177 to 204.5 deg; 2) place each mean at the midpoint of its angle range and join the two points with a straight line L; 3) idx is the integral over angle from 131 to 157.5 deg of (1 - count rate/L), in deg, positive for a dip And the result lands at -1.3 deg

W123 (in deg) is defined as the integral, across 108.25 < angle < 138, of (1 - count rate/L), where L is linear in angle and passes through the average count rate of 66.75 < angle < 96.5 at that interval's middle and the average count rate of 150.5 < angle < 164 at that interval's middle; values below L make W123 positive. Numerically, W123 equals -1.7 deg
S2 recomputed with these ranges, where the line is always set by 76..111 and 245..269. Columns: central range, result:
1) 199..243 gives 2.99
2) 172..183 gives 1.79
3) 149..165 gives 1.53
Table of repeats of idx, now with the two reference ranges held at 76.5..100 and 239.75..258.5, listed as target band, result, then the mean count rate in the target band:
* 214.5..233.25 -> 1.13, 6.72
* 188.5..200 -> 1.83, 5.85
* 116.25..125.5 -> 0.09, 6.38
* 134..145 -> 0.46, 6.3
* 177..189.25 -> 2.43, 5.51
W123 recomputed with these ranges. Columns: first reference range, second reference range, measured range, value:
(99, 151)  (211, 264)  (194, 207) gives 1.1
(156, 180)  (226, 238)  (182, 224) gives 2.4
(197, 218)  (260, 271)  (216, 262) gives -0.7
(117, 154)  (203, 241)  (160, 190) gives 3.7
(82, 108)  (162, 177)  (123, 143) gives -1.8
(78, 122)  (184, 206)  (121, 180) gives -1.0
